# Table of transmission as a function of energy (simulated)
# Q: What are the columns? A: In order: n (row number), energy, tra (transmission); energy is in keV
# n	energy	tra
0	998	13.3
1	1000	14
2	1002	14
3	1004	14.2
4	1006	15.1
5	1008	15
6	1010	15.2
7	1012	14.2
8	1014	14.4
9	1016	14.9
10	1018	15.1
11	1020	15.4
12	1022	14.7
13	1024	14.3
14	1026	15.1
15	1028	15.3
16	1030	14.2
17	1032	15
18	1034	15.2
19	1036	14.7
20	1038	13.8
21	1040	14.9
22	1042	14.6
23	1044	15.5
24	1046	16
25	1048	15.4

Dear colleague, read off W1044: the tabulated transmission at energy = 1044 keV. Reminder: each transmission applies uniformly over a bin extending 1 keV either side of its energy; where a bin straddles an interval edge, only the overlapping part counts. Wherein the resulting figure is 15.5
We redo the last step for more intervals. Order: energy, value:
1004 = 14.2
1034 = 15.2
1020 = 15.4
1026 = 15.1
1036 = 14.7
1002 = 14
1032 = 15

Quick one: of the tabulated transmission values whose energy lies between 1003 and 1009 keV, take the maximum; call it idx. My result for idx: 15.1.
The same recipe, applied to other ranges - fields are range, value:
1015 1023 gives 15.4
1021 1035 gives 15.3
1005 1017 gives 15.2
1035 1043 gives 14.9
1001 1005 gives 14.2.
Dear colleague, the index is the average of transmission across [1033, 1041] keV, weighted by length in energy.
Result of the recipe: 14.7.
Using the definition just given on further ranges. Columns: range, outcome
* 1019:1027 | 14.9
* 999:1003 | 14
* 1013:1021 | 14.9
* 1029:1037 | 14.8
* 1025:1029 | 15.2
